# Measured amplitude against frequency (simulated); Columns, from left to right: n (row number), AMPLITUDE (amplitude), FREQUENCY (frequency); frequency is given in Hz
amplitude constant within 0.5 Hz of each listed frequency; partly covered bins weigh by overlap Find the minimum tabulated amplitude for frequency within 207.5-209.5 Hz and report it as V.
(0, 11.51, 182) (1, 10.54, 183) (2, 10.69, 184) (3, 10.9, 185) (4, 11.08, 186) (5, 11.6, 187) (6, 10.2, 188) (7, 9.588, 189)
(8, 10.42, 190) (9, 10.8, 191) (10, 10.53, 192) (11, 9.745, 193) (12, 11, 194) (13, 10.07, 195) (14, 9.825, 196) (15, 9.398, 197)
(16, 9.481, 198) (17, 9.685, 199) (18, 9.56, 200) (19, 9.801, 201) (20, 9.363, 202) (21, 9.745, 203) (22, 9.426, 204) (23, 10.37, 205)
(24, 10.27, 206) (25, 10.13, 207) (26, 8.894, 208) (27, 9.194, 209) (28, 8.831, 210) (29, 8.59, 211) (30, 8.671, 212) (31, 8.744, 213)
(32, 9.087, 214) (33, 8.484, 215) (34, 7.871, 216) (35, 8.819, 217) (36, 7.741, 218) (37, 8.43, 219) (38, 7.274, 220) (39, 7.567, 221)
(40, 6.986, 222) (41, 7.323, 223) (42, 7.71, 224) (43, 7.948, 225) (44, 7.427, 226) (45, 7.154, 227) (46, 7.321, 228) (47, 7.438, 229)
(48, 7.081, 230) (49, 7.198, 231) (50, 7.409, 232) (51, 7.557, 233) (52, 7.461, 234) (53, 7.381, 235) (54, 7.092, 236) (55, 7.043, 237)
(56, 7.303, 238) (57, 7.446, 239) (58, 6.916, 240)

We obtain 8.894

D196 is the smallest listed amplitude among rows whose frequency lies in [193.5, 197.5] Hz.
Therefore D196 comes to 9.398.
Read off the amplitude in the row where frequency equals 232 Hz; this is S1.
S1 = 7.409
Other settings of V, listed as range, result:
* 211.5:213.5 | 8.671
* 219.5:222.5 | 6.986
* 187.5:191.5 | 9.588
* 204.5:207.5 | 10.13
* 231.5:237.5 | 7.043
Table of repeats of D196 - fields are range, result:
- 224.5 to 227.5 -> 7.154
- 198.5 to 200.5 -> 9.56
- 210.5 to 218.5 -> 7.741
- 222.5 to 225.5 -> 7.323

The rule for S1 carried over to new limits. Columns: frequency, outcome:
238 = 7.303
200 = 9.56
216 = 7.871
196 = 9.825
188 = 10.2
